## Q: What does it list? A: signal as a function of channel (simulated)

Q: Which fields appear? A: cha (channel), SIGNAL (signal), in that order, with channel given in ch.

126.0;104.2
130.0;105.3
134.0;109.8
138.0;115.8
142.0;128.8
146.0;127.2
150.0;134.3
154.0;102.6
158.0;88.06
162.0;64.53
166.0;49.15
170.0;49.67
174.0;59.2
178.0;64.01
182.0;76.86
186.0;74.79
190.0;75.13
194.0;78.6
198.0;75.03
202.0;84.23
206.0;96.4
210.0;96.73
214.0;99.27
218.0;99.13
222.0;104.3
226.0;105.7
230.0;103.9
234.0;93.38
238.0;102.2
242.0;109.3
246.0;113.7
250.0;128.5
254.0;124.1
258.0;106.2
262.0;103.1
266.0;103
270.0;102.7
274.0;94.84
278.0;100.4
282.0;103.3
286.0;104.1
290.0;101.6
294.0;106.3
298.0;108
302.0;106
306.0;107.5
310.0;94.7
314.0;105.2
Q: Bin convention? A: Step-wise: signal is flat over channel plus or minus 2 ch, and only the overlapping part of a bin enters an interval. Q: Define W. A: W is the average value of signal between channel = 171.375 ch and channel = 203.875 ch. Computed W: 73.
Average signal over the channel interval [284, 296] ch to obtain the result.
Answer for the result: 104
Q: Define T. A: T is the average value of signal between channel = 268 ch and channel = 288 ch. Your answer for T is 101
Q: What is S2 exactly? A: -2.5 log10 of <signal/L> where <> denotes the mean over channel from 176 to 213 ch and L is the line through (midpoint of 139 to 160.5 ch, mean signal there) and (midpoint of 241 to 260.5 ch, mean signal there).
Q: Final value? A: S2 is 0.39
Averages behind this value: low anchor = 115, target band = 80.7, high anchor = 116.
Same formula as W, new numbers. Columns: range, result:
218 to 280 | 106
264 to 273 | 102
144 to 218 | 83.5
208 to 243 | 101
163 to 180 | 56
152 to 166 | 79.9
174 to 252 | 92.9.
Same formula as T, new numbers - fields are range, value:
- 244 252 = 121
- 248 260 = 120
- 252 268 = 109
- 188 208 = 81.9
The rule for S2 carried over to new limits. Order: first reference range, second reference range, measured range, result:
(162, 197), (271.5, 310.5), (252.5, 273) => -0.14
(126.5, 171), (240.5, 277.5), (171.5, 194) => 0.41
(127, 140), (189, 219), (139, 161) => -0.09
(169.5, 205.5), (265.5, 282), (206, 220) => -0.21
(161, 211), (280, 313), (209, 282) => -0.18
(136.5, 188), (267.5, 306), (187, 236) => 0.02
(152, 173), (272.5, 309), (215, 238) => -0.17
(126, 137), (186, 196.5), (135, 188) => 0.07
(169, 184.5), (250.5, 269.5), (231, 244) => -0.05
